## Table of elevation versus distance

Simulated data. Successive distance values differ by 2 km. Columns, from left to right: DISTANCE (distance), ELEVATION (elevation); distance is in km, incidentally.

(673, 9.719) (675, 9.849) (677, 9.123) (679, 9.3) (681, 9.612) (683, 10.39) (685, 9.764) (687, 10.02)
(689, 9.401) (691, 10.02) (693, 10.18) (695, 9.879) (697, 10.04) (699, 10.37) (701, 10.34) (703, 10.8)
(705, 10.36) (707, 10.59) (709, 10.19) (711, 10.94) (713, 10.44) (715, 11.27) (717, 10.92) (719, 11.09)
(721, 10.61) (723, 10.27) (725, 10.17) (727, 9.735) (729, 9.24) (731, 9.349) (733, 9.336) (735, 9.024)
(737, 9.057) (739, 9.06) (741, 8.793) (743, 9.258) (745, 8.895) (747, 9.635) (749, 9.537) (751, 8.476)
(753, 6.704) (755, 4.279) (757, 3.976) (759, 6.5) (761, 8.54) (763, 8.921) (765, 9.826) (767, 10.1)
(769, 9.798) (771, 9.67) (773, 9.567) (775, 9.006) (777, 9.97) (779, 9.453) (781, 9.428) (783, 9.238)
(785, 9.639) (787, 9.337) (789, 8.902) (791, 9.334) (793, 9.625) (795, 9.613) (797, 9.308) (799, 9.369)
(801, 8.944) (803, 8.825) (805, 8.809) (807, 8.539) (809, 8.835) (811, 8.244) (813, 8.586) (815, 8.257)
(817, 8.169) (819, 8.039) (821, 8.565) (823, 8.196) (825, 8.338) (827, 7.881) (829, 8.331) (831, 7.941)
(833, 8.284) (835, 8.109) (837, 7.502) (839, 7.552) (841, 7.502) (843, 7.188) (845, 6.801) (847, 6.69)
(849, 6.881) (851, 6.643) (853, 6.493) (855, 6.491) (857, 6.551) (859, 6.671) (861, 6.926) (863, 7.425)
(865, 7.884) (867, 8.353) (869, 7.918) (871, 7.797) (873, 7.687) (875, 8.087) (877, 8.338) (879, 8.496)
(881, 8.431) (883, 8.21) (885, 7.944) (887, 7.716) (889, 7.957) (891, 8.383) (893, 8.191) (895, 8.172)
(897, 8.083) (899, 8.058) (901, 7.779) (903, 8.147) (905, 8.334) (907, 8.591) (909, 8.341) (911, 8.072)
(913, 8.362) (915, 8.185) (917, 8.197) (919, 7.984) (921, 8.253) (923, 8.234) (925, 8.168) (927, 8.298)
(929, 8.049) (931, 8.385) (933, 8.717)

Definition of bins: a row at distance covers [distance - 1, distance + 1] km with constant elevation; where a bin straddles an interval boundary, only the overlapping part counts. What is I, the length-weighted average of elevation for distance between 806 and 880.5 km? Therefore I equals 7.74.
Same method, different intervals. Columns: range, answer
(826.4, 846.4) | 7.69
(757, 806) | 9.13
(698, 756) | 9.61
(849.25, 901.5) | 7.71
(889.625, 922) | 8.19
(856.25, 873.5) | 7.47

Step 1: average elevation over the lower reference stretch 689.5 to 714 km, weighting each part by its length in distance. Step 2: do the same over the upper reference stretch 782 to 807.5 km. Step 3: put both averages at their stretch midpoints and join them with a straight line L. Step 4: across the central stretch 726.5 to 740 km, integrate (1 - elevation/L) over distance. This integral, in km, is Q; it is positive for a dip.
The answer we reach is 1.0 km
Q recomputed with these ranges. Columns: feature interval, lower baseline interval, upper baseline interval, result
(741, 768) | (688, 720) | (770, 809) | 4.6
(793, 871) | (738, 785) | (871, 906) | 4.0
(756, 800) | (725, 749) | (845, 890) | -1.8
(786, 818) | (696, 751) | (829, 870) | -2.3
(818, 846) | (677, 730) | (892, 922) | 3.3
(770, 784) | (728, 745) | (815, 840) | -1.3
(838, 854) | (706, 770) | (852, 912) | 2.4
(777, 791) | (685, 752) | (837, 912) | -0.6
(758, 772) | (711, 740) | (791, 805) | 0.8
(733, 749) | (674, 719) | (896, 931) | 1.0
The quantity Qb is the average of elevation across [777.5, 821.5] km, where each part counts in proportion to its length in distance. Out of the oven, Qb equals 8.97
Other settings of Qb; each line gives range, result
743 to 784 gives 8.59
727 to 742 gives 9.16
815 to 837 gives 8.16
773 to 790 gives 9.38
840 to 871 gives 7.12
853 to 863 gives 6.72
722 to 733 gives 9.71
